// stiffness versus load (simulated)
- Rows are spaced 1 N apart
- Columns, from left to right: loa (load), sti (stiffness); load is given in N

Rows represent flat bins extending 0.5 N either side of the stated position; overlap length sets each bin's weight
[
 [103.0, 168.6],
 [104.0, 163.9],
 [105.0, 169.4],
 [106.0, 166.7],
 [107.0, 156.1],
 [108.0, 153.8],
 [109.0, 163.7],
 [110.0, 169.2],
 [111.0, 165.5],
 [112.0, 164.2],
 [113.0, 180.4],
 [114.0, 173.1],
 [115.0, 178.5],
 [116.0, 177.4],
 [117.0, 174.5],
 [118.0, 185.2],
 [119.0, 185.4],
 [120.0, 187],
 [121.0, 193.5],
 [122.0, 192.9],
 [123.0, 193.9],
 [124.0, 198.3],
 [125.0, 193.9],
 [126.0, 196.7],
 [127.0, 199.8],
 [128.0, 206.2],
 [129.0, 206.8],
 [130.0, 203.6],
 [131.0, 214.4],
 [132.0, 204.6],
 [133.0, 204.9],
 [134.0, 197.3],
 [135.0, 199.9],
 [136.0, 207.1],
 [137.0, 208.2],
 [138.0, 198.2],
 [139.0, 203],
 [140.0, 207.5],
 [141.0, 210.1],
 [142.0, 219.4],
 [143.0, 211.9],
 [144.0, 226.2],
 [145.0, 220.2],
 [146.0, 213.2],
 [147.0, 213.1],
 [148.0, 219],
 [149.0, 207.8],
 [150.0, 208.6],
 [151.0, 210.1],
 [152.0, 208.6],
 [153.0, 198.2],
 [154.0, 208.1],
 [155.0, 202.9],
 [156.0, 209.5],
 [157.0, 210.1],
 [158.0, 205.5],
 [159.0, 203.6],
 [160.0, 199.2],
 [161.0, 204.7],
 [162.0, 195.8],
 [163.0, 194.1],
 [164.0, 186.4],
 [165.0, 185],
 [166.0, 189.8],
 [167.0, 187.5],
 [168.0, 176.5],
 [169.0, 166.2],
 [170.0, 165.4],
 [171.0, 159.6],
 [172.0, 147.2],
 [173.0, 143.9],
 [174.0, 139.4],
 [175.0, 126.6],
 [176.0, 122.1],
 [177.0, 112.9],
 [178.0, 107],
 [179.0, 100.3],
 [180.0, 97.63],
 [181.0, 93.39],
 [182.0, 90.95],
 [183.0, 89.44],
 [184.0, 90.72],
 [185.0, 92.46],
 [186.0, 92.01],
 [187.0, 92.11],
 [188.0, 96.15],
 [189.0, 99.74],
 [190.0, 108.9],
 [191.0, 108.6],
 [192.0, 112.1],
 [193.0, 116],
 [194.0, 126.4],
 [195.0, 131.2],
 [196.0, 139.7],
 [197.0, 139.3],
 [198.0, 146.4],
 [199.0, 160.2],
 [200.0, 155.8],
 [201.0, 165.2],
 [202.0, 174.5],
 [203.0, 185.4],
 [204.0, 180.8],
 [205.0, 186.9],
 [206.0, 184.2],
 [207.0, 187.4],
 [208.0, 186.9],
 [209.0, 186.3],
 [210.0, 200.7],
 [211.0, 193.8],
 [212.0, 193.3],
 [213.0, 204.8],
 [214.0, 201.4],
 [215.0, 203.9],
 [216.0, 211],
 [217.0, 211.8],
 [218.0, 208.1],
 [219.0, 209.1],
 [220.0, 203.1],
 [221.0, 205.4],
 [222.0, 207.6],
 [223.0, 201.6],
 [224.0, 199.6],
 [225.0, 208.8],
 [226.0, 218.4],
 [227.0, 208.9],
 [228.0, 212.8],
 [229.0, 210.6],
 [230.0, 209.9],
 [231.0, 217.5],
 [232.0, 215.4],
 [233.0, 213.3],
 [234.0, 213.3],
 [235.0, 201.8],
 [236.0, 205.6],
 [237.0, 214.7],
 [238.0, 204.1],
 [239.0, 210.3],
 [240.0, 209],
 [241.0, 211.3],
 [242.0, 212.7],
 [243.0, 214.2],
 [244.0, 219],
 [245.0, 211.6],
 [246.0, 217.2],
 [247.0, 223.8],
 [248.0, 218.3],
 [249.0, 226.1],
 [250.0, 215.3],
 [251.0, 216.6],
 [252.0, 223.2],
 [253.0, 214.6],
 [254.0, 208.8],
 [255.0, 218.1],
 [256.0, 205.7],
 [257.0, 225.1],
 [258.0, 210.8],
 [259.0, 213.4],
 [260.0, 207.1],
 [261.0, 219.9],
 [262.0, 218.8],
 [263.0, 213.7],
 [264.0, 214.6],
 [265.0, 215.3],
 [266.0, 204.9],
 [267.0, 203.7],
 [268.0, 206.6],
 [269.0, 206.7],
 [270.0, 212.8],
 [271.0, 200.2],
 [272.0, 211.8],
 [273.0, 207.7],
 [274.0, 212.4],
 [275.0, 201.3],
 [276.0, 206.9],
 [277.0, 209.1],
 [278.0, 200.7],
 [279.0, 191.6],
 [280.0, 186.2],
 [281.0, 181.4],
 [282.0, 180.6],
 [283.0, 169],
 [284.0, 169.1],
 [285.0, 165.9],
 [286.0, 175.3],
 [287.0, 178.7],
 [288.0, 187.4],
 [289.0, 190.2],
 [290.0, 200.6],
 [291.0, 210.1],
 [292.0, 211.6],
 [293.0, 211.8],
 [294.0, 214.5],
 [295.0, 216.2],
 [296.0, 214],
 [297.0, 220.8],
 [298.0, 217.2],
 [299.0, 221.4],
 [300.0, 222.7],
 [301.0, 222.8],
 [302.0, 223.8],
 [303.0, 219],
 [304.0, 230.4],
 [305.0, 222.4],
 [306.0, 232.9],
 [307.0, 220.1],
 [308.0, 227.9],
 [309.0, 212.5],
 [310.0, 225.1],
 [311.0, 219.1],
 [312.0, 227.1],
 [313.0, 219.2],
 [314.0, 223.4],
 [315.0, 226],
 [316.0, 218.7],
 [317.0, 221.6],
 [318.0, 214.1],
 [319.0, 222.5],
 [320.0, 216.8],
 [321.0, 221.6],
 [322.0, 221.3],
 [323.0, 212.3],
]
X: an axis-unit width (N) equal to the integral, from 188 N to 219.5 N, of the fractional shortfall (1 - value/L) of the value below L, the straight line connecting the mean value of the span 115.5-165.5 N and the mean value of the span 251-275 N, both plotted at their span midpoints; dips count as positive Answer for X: 6.1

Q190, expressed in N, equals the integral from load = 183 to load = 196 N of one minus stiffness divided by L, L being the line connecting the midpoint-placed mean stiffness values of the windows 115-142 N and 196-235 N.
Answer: 5.94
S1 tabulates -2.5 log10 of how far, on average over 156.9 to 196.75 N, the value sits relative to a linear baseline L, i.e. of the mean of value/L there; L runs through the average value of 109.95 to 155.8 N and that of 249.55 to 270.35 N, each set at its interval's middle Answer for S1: 0.412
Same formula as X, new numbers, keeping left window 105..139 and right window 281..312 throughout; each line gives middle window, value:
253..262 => -0.5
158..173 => 0.8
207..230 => -0.6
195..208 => 2.0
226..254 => -1.7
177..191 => 7.0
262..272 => -0.2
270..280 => 0.1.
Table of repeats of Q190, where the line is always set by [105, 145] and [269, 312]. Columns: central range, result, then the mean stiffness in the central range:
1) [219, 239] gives -0.81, 209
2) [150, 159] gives -0.56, 207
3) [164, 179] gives 3.40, 151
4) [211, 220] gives -0.22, 205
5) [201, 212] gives 0.72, 186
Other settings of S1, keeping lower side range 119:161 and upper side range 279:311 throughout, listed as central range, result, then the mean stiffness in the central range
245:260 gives -0.055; 216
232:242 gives -0.022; 210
